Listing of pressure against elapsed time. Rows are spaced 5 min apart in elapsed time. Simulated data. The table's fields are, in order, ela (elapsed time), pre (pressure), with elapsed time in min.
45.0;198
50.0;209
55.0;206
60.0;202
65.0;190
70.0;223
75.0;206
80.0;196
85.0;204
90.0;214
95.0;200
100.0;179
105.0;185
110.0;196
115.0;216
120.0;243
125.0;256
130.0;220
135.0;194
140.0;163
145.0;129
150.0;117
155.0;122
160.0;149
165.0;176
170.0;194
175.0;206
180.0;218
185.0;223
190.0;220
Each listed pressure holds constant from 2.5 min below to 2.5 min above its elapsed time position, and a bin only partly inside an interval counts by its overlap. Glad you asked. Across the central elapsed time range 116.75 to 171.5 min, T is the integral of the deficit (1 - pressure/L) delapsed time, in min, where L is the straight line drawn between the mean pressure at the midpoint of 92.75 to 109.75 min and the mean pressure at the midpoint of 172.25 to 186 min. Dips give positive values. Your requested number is 6.3 min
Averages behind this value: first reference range 189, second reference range 214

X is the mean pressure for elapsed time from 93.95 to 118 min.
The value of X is 196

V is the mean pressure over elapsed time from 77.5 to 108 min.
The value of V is 196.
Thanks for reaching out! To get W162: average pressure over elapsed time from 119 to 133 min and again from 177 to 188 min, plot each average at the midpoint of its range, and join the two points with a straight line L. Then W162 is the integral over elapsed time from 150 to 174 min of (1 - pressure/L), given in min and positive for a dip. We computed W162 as 7.1 min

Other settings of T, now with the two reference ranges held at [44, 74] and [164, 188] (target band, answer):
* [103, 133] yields -2.1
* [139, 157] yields 6.6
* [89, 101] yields 0.4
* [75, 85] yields 0.2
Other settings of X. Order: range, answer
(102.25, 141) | 211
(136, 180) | 162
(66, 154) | 195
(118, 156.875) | 181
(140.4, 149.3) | 135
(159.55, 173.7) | 179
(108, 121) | 216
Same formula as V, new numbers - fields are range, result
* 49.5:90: 205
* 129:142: 190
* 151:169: 150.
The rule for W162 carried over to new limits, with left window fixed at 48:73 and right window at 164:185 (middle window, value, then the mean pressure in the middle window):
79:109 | 1.3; 196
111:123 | -1.3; 226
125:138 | -0.7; 215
